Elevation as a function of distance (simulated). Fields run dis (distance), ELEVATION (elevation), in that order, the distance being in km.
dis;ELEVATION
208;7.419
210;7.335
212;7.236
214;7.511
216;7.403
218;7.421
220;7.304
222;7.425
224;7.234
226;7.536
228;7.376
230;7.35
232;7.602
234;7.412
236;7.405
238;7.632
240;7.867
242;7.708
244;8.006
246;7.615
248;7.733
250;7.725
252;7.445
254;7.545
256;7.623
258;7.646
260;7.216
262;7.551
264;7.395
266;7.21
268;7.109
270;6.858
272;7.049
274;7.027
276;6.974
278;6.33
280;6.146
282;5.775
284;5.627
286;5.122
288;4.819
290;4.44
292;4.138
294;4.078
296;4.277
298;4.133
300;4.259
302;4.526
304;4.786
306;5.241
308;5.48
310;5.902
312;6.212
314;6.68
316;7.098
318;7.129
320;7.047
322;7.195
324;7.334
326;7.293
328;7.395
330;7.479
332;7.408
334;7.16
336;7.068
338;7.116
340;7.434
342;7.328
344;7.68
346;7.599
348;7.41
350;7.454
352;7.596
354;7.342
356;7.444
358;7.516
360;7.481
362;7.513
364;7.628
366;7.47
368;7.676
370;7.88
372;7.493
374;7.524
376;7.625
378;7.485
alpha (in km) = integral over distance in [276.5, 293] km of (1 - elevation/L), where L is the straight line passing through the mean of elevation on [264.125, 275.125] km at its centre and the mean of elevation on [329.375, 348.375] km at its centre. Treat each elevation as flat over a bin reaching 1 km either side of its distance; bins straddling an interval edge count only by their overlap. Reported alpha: 4.1 km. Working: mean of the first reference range 7.08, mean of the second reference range 7.36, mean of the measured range 5.35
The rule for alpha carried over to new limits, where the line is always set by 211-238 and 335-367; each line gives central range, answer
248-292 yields 4.5 km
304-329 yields 2.8 km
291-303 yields 5.2 km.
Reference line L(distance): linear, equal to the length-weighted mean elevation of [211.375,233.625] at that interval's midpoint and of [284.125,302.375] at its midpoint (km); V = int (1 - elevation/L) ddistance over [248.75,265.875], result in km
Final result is -4.5 km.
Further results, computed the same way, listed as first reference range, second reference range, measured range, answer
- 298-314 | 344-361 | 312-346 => -4.8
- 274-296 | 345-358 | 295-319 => 2.5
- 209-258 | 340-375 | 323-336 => 0.4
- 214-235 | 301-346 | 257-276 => -0.2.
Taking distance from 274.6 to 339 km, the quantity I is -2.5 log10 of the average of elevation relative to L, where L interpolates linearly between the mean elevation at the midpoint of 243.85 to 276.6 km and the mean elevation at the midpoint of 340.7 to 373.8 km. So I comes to 0.237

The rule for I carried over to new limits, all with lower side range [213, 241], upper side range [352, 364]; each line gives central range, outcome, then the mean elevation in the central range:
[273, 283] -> 0.16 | 6.45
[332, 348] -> 0.02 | 7.35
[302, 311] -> 0.38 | 5.26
